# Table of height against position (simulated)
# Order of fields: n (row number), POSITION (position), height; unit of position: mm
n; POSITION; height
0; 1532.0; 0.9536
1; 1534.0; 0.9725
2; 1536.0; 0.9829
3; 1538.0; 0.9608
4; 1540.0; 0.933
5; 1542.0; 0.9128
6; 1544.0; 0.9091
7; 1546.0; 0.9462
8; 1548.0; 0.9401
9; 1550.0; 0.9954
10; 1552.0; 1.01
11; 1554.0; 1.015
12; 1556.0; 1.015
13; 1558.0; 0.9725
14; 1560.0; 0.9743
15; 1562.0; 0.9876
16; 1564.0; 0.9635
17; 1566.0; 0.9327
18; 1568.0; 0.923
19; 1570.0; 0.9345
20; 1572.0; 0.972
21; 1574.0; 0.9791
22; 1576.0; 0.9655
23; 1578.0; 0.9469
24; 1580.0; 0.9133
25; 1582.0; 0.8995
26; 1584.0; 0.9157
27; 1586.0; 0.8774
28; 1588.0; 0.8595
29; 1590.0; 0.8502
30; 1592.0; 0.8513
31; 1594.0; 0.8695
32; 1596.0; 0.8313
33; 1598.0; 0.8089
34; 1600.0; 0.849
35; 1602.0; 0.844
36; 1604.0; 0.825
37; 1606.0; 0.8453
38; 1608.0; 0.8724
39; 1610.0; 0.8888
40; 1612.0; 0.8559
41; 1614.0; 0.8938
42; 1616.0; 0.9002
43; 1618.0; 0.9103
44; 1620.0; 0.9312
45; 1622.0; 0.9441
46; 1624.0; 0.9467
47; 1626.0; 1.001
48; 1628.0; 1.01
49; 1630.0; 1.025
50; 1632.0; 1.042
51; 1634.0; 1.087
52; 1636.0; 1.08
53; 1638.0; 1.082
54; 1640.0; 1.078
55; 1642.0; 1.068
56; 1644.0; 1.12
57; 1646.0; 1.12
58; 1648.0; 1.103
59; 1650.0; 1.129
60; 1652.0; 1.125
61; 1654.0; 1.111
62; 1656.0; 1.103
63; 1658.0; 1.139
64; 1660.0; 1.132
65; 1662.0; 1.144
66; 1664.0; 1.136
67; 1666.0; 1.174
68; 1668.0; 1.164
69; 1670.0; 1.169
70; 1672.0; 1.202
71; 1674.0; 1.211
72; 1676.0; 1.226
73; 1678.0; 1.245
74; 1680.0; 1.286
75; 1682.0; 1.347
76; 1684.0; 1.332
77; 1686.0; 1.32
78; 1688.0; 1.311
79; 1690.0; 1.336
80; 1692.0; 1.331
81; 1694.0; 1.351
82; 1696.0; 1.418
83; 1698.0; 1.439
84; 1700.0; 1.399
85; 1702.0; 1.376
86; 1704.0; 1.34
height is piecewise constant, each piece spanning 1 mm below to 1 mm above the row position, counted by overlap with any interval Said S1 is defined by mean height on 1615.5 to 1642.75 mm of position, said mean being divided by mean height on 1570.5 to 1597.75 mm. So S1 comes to 1.1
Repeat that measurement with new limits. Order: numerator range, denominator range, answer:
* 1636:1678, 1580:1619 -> 1.31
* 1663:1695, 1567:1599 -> 1.40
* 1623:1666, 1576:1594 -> 1.22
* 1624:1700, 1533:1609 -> 1.28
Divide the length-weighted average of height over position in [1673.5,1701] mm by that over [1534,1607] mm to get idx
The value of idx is 1.44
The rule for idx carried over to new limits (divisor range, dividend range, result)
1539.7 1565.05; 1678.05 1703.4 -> 1.39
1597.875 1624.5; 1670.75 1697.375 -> 1.48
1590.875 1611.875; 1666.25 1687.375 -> 1.47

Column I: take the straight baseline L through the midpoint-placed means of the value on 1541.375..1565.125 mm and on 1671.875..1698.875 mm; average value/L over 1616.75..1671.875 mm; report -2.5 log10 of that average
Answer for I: 0.124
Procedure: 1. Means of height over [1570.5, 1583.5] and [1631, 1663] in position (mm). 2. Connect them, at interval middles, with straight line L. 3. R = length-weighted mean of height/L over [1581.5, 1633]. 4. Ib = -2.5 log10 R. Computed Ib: 0.13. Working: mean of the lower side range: 0.944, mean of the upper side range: 1.1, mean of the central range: 0.898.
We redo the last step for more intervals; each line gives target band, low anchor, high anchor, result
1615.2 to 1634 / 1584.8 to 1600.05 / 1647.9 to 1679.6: 0.02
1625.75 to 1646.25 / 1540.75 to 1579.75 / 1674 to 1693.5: 0.10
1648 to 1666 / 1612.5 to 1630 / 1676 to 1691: 0.02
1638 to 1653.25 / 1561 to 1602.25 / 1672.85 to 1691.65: 0.04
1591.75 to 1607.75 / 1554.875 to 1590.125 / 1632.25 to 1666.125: 0.19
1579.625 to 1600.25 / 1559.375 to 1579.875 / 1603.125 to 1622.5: 0.07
